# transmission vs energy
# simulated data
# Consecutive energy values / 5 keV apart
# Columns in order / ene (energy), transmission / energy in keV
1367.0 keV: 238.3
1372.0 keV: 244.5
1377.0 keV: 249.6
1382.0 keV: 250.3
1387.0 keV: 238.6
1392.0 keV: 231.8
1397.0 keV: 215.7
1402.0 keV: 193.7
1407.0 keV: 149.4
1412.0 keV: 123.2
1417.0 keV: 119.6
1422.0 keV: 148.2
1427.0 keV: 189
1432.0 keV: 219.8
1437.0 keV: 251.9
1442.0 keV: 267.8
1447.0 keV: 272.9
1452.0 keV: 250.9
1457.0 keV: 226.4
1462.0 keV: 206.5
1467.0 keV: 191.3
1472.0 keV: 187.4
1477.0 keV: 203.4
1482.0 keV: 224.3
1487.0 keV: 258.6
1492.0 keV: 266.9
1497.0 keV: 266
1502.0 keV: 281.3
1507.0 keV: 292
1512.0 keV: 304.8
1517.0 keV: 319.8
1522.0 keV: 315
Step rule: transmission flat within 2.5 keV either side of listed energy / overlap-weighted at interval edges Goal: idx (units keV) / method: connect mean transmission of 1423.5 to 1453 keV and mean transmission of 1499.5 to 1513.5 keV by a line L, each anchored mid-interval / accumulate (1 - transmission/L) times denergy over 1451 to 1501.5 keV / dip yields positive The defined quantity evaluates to 7.32 keV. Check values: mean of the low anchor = 238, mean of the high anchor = 292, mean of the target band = 230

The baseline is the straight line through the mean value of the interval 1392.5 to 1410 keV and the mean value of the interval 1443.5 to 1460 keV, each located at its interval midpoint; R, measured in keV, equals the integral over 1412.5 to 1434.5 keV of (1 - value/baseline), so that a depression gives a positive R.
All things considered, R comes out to 5.3 keV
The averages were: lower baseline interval 190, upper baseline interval 250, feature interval 165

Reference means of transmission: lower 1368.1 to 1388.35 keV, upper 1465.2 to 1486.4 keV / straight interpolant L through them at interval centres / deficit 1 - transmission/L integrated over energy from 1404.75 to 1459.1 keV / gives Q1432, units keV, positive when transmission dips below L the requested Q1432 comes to 5.12 keV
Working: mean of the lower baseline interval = 246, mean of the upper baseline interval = 207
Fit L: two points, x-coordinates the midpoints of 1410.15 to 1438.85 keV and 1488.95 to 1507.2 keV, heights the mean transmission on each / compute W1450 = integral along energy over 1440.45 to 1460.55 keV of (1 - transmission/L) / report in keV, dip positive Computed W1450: -4.08 keV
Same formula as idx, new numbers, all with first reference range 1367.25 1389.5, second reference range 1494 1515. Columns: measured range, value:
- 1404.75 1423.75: 9.1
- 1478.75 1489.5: 1.6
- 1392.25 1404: 1.9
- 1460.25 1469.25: 2.5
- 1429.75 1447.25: 0.9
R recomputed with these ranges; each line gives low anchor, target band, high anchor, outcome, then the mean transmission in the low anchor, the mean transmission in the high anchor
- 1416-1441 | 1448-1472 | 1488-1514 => 1.22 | 195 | 280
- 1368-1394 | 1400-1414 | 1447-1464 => 4.96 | 243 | 235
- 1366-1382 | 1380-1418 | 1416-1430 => 2.18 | 246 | 158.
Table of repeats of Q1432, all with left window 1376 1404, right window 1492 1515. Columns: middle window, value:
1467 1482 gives 3.9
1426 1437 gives 1.4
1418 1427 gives 3.3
